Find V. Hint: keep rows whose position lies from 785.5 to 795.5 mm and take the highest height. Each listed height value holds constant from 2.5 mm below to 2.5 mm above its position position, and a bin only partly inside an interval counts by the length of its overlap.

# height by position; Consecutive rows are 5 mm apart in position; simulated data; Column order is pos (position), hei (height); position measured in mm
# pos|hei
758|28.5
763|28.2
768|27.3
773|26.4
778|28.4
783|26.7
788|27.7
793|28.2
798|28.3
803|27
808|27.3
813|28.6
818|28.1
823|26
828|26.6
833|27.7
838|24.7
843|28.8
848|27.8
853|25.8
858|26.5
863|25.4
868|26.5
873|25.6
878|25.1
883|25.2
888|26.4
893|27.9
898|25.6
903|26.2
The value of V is 28.2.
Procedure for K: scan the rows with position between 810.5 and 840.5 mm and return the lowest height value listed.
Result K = 24.7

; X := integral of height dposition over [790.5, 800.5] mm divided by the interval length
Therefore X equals 28.2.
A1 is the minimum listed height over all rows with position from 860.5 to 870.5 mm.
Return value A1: 25.4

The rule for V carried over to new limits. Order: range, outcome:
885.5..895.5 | 27.9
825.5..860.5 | 28.8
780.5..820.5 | 28.6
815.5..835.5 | 28.1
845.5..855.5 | 27.8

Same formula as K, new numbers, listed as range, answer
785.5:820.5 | 27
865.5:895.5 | 25.1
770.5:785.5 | 26.4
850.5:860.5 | 25.8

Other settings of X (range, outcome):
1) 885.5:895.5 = 27.1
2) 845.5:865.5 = 26.4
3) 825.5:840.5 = 26.3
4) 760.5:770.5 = 27.8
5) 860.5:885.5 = 25.6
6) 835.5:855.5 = 26.8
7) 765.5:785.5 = 27.2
